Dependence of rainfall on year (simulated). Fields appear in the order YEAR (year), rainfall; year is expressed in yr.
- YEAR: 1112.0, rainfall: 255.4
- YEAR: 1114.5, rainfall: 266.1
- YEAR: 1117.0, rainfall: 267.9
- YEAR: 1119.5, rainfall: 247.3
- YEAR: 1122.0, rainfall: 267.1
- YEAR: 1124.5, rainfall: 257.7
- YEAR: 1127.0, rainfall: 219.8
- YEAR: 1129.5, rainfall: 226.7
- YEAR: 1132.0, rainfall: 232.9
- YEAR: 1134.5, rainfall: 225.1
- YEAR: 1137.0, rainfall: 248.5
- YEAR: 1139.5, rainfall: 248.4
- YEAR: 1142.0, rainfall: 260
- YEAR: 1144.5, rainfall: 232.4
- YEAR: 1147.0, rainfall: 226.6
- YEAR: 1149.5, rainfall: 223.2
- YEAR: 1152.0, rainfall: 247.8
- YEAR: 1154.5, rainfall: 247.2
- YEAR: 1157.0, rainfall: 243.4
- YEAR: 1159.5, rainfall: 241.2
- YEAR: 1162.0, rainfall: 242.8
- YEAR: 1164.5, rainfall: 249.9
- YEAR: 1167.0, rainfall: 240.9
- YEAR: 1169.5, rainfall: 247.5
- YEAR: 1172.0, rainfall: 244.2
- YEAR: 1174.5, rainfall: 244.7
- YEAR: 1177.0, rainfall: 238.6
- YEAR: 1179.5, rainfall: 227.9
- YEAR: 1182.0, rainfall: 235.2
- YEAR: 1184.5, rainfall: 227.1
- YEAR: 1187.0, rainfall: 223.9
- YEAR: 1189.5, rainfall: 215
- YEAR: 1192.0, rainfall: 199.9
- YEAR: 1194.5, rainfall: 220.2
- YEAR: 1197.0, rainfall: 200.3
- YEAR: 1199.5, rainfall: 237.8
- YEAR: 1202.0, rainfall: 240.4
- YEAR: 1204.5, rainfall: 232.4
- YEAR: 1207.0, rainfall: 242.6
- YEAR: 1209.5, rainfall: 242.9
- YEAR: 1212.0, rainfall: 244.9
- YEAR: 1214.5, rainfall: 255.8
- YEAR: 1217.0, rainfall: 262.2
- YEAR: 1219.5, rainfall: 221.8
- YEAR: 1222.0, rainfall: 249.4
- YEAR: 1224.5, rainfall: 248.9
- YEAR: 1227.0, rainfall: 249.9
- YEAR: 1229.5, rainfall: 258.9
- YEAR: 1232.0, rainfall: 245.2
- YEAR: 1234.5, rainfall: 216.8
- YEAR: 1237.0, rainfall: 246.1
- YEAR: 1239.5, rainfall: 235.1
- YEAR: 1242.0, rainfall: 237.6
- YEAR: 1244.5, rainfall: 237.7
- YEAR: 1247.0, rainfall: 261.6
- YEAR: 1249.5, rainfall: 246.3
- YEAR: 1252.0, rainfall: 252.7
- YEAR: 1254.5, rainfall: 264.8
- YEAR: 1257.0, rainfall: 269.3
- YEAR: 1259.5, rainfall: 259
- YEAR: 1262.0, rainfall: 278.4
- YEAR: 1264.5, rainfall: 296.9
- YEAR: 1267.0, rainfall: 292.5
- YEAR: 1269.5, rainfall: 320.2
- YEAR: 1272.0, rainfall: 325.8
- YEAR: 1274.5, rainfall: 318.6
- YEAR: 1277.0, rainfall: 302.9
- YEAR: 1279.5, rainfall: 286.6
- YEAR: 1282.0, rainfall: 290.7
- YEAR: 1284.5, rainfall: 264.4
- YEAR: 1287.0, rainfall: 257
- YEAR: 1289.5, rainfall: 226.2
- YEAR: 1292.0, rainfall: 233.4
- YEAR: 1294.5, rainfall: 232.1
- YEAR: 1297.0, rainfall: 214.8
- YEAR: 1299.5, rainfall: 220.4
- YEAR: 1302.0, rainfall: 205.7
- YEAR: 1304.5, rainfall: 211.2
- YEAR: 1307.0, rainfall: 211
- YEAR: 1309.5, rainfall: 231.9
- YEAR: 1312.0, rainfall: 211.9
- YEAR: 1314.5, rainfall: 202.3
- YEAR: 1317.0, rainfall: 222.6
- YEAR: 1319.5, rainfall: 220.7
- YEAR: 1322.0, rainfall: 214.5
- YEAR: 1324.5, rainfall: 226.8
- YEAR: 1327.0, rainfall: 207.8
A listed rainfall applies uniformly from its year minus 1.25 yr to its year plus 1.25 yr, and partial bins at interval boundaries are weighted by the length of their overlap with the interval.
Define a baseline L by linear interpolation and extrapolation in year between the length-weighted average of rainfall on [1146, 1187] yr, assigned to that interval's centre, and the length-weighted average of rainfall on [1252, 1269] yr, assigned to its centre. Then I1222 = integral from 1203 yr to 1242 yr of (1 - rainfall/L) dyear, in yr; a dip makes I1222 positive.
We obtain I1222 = 2.7 yr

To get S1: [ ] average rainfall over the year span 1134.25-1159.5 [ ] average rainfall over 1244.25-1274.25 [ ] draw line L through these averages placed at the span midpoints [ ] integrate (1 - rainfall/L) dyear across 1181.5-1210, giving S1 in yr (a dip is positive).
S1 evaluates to 3.47 yr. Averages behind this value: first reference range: 241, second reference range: 278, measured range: 226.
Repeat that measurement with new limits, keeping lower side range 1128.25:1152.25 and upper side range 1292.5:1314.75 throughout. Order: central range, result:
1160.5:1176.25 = -0.8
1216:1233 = -1.6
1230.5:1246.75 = -1.0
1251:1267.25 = -3.7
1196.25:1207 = -0.1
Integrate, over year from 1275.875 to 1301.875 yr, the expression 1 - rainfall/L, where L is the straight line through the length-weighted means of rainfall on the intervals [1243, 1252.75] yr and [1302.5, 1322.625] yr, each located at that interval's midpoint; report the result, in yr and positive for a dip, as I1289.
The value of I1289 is -2.56 yr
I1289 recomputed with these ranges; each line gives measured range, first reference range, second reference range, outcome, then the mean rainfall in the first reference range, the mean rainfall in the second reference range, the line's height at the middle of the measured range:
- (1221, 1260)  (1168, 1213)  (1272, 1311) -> -1.3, 231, 249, 240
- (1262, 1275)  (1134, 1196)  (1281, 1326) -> -4.4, 236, 227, 229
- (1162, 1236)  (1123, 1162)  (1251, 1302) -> 4.3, 239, 269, 252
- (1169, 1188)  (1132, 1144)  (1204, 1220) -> 0.6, 243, 245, 244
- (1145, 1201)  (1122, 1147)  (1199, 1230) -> 2.2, 240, 245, 242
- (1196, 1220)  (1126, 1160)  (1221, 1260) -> 0.6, 237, 249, 245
